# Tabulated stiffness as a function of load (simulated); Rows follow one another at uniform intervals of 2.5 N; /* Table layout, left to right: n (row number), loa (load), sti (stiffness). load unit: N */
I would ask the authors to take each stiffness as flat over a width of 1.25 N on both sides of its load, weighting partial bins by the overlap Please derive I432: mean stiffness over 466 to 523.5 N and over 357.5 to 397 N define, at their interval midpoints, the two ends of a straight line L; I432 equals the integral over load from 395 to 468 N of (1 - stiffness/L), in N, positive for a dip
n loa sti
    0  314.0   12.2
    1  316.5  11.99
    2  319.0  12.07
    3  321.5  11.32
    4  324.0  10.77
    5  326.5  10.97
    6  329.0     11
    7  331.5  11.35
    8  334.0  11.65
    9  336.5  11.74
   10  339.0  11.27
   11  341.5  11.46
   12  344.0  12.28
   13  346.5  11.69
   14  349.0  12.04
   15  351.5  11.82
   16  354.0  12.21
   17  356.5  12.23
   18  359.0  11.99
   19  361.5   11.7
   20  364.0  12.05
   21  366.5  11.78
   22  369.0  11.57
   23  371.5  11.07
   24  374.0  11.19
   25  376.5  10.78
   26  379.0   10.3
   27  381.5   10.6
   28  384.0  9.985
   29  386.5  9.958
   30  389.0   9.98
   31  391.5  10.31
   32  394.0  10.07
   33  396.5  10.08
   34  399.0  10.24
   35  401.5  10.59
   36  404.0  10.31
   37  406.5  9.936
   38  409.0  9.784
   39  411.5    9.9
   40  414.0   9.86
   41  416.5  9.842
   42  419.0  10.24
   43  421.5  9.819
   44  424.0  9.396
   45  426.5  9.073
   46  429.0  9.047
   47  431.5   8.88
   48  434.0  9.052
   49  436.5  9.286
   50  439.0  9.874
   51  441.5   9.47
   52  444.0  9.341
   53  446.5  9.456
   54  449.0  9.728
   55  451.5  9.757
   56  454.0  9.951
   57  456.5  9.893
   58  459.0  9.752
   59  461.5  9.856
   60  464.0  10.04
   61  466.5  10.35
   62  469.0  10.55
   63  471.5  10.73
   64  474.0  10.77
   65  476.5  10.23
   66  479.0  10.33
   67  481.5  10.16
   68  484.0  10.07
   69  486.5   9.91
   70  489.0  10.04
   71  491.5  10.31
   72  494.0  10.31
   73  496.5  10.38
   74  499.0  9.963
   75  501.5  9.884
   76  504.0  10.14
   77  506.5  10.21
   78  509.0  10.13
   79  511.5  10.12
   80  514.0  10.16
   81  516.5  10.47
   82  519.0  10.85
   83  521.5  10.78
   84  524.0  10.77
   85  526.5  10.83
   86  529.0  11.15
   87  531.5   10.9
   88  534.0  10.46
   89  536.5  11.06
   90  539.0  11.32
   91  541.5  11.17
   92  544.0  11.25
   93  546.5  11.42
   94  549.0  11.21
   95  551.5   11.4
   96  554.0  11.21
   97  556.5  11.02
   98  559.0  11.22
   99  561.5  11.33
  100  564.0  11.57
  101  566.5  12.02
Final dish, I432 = 5.8 N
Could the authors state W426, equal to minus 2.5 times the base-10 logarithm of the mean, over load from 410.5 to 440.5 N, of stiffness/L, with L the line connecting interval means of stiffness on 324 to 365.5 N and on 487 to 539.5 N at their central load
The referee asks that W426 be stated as 0.167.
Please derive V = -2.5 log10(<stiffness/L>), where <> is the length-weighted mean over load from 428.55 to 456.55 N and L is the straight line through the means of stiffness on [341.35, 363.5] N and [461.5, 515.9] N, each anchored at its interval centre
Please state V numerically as 0.14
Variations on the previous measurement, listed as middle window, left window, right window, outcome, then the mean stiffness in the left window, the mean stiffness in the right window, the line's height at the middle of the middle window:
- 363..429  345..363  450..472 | 0.09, 12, 10.1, 11.2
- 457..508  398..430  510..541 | 0.02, 9.85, 10.7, 10.4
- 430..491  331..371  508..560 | 0.14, 11.8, 10.9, 11.3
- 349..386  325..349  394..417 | -0.05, 11.5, 10.1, 10.9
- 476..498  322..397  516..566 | 0.10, 11.2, 11.1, 11.1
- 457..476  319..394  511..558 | 0.08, 11.3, 10.9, 11.1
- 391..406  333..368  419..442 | 0.01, 11.9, 9.37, 10.4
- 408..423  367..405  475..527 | 0.06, 10.5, 10.3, 10.4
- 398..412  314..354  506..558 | 0.12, 11.6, 10.9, 11.3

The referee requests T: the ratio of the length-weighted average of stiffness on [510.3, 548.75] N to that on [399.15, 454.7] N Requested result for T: 1.12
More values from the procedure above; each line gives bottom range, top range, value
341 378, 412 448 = 0.81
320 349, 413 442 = 0.83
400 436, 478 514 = 1.05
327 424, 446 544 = 0.95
